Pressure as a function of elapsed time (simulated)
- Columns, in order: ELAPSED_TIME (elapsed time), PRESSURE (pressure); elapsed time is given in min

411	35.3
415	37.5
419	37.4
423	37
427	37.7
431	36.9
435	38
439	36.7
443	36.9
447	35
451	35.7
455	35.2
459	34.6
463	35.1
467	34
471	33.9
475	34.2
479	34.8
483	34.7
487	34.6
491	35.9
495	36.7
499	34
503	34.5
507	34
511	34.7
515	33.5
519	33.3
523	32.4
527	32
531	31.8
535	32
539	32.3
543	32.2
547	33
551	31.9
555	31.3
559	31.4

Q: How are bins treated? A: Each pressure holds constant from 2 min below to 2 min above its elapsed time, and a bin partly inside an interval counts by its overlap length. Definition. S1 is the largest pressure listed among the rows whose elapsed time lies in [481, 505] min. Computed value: 36.7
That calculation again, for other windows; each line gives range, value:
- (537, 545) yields 32.3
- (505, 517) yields 34.7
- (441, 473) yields 36.9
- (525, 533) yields 32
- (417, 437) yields 38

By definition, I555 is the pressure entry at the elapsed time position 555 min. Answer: 31.3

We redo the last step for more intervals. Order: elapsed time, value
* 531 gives 31.8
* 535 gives 32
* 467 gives 34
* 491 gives 35.9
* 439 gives 36.7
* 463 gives 35.1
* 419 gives 37.4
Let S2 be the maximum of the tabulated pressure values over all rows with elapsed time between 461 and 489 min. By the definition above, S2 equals 35.1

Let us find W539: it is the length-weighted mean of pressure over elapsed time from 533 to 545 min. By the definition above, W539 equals 32.2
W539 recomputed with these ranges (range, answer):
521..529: 32.2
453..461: 34.9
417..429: 37.4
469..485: 34.4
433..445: 37.2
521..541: 32.1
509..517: 34.1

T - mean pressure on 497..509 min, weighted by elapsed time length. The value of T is 34.2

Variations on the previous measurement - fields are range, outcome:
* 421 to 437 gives 37.4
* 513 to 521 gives 33.4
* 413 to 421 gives 37.5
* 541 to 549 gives 32.6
